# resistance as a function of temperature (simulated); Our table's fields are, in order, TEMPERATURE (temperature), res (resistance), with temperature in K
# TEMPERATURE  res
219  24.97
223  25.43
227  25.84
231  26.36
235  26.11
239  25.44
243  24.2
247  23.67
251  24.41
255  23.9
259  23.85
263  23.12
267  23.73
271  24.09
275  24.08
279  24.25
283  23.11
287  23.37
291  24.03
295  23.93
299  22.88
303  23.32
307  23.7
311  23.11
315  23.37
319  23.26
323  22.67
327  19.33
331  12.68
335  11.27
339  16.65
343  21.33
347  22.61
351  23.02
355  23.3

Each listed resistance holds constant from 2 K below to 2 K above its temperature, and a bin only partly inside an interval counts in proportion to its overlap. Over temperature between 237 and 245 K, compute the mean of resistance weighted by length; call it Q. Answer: 24.8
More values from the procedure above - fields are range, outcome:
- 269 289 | 23.8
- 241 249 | 23.9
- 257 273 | 23.7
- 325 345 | 16.3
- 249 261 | 24.1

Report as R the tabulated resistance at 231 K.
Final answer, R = 26.36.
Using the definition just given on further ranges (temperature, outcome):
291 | 24.03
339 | 16.65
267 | 23.73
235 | 26.11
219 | 24.97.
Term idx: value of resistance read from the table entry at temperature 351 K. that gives 23.02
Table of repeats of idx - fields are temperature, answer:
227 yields 25.84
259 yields 23.85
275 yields 24.08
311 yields 23.11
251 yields 24.41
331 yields 12.68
